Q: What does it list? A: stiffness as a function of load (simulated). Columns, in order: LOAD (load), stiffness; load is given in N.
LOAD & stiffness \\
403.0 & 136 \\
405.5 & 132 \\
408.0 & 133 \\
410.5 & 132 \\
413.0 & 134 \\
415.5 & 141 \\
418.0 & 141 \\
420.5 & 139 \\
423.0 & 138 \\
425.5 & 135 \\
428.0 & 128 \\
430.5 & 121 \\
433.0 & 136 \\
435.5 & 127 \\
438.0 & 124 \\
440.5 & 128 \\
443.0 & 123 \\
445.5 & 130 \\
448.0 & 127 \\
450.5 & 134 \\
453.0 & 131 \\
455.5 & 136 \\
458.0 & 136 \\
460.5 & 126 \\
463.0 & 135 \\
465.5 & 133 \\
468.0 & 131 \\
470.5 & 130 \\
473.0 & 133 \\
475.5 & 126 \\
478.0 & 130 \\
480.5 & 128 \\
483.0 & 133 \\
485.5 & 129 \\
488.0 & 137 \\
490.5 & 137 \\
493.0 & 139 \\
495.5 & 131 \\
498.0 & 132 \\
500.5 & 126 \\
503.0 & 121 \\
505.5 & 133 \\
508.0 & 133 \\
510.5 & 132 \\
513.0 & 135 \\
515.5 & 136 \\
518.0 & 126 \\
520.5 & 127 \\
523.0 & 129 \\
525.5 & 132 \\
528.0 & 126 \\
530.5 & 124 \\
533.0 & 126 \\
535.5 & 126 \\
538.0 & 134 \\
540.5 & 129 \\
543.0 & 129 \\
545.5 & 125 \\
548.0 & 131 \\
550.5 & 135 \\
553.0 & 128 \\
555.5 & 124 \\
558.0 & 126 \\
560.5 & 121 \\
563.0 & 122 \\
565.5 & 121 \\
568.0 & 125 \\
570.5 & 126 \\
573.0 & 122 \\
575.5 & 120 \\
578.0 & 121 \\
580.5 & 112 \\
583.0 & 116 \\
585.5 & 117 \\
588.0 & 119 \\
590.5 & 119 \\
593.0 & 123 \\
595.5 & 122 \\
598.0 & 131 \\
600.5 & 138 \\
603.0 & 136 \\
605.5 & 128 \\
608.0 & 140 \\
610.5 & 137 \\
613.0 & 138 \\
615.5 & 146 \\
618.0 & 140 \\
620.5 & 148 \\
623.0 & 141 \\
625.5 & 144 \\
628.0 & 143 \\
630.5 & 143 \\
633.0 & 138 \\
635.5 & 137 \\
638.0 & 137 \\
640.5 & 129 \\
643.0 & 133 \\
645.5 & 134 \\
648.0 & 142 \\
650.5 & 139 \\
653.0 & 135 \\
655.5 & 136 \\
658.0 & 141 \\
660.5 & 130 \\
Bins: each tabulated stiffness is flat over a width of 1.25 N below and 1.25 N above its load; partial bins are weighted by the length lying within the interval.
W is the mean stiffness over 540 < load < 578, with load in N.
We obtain 125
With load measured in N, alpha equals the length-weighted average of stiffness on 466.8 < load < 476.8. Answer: 130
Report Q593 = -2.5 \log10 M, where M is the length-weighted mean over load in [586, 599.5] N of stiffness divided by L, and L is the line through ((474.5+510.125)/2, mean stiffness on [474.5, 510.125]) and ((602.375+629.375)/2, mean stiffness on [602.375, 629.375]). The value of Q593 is 0.13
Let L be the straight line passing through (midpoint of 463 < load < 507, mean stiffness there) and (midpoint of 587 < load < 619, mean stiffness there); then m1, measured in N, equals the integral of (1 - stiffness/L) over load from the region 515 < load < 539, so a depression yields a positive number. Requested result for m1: 0.6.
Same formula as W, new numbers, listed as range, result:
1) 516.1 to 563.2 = 128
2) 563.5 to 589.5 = 120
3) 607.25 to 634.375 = 142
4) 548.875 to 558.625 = 128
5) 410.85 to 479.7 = 132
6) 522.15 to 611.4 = 126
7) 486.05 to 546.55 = 130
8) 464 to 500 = 132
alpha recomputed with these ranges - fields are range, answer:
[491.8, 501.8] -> 132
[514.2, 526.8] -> 130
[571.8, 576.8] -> 121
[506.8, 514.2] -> 133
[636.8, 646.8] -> 133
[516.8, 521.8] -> 127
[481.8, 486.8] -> 131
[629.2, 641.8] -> 137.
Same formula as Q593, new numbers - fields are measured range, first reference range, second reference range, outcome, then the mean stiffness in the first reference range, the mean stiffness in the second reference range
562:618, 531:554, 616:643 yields 0.07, 129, 140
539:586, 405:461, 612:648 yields 0.11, 132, 139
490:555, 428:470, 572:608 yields -0.03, 130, 124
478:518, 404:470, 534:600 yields -0.03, 132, 124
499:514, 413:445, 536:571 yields -0.01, 132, 127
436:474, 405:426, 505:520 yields 0.03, 136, 132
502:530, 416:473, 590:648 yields 0.03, 131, 136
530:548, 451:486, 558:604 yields -0.02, 131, 123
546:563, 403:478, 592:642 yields 0.07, 132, 137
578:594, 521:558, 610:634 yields 0.16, 128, 142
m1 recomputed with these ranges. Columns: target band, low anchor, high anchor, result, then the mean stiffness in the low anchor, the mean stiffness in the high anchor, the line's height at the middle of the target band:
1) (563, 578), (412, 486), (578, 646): 1.11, 131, 133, 132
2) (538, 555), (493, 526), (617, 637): 0.56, 131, 142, 134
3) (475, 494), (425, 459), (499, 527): -0.40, 130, 130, 130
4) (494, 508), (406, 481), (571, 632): 0.23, 132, 131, 131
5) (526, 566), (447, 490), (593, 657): 2.21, 132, 137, 134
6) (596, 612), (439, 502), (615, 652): 0.41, 131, 139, 138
